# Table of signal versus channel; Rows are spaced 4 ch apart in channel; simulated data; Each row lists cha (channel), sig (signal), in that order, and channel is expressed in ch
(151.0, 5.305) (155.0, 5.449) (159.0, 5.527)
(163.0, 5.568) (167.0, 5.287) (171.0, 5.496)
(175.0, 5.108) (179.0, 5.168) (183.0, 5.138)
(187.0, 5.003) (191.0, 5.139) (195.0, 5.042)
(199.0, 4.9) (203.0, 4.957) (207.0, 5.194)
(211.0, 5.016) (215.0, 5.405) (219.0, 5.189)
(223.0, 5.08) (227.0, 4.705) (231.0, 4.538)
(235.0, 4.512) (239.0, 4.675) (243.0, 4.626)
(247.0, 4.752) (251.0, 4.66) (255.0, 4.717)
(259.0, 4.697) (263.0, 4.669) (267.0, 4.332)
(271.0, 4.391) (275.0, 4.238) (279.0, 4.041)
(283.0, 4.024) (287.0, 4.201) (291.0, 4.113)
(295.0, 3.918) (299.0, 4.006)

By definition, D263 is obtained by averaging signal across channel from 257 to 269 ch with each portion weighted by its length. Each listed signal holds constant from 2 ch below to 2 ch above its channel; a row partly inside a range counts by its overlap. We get 4.57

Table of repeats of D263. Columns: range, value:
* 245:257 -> 4.71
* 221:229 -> 4.89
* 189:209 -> 5.05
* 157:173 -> 5.47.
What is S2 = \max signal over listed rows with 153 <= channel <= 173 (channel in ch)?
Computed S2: 5.568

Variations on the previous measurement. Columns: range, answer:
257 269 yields 4.697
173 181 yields 5.168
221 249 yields 5.08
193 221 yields 5.405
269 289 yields 4.391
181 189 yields 5.138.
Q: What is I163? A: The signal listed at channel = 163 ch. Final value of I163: 5.568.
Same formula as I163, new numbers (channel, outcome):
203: 4.957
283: 4.024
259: 4.697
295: 3.918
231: 4.538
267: 4.332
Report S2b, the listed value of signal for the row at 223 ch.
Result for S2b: 5.08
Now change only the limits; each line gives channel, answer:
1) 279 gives 4.041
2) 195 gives 5.042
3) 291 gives 4.113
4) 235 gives 4.512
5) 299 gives 4.006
